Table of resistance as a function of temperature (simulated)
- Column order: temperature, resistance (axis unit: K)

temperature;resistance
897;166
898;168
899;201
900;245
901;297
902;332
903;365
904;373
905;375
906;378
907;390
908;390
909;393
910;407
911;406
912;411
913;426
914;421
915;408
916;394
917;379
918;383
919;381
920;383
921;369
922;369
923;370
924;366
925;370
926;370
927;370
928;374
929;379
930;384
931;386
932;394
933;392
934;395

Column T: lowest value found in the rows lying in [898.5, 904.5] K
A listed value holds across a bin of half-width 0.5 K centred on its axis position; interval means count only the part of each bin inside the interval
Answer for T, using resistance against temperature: 201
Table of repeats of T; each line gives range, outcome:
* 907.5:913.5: 390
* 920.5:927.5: 366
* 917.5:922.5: 369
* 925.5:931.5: 370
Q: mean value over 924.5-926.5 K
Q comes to 370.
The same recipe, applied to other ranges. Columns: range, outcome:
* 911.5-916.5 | 412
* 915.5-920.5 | 384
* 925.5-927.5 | 370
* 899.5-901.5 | 271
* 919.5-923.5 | 373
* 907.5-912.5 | 401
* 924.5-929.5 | 373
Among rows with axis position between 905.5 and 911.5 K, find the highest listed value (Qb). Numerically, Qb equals 407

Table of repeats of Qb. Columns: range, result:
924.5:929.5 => 379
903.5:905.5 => 375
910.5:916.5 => 426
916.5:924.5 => 383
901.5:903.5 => 365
